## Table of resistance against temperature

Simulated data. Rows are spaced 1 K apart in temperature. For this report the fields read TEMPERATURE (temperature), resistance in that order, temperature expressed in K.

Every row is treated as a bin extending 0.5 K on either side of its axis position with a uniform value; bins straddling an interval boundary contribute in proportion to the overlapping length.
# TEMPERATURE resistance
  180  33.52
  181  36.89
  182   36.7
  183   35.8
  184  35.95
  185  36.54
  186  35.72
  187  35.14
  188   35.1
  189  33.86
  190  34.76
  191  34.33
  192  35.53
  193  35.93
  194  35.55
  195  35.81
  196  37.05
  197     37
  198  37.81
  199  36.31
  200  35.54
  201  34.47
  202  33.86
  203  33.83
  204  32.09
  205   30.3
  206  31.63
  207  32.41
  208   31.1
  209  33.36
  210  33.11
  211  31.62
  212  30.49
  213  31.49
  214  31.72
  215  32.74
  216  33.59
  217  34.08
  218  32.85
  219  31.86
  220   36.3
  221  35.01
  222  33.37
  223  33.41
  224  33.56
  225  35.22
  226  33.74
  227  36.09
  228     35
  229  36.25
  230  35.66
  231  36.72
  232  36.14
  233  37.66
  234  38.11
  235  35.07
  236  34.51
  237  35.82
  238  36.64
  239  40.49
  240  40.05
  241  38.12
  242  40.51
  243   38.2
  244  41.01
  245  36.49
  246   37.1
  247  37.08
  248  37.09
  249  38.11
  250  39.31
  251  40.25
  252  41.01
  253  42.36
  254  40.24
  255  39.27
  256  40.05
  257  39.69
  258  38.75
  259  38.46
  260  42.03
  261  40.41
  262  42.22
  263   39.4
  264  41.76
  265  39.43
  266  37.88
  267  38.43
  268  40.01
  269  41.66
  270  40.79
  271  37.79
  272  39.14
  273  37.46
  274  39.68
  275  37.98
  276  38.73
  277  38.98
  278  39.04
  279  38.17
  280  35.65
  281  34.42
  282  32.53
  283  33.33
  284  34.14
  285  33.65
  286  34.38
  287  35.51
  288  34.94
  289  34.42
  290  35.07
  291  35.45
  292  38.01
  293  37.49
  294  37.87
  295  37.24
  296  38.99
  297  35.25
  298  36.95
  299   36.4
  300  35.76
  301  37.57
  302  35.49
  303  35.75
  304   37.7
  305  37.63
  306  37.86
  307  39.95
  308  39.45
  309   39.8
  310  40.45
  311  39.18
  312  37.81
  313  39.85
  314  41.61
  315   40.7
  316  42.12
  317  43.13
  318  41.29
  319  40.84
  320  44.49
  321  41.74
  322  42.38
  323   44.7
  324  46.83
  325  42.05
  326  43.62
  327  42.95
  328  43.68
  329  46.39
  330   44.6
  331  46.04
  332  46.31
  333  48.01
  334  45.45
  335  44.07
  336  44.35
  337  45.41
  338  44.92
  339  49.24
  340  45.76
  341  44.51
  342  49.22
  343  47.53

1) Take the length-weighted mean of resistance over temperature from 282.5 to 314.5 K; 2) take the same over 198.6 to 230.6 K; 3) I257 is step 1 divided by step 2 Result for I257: 1.1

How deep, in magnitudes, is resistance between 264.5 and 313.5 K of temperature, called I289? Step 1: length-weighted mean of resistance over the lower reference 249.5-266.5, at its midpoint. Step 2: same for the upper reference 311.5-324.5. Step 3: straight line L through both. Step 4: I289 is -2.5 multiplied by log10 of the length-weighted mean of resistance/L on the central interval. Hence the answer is 0.10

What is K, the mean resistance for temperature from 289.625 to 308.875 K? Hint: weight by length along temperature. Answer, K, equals 37.2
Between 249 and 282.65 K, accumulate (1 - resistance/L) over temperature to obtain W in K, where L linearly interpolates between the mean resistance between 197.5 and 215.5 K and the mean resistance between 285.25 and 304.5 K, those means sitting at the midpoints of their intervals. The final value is -3.8 K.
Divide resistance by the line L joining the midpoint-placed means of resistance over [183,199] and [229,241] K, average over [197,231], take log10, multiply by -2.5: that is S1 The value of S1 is 0.08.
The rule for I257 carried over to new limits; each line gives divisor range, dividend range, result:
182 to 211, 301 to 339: 1.22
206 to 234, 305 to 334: 1.25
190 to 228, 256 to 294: 1.11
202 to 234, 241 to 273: 1.17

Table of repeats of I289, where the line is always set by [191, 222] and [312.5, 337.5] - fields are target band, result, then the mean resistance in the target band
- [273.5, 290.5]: 0.119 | 35.9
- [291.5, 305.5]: 0.124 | 37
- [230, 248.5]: -0.029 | 37.5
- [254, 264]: -0.054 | 40.1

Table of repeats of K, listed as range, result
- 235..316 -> 38.1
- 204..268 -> 36.5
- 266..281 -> 38.6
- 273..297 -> 36.3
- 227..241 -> 36.8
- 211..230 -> 33.7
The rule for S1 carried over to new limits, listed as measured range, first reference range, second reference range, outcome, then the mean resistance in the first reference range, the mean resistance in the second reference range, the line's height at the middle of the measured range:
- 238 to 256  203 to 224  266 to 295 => -0.13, 32.7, 37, 34.8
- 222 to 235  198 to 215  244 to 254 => 0.02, 32.9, 38.9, 36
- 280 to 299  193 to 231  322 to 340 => 0.16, 34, 45.1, 41.3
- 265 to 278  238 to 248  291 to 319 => -0.01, 38.6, 38.6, 38.6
